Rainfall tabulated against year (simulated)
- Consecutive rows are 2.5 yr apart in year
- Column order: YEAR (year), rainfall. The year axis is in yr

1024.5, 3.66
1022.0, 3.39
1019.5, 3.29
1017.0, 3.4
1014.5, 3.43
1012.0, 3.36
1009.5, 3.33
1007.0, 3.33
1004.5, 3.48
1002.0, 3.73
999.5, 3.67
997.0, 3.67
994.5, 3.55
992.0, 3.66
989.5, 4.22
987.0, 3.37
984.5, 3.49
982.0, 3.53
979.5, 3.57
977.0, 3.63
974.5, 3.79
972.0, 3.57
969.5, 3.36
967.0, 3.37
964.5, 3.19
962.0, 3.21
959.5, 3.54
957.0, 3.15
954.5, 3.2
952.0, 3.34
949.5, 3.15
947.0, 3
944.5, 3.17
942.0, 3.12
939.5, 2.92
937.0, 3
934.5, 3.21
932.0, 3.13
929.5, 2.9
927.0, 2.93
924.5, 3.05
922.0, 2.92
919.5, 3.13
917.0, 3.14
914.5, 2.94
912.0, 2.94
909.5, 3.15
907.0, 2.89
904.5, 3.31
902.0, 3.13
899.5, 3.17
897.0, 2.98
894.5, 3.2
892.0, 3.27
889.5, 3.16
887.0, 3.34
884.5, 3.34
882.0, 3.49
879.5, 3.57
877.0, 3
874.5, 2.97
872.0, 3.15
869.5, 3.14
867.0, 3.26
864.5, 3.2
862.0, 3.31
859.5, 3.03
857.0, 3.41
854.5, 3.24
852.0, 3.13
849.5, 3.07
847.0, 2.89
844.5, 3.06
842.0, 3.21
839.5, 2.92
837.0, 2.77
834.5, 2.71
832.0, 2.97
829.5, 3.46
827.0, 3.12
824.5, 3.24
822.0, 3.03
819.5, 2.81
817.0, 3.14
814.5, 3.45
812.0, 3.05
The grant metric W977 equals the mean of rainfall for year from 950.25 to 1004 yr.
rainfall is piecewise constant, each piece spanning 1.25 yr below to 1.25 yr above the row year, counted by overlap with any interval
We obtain 3.51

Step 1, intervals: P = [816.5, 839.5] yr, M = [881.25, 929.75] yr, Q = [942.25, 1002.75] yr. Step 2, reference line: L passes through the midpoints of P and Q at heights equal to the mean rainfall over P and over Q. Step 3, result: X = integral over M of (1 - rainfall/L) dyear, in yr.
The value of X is 1.96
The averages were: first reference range 3.02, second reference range 3.46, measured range 3.12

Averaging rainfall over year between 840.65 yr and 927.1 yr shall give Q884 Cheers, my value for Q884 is 3.15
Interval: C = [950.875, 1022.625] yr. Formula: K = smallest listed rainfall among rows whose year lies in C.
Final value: 3.15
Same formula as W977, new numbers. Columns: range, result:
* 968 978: 3.58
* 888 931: 3.07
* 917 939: 3.04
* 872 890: 3.26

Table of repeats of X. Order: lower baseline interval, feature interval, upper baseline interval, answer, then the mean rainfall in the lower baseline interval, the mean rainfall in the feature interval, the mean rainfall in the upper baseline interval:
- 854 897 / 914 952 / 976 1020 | 3.6 yr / 3.23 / 3.06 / 3.54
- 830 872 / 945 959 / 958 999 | 1.1 yr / 3.09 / 3.19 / 3.54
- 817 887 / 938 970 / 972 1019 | 2.2 yr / 3.13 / 3.2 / 3.56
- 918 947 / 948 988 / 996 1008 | -1.0 yr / 3.04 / 3.4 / 3.58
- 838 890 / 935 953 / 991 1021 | 1.4 yr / 3.18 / 3.1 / 3.49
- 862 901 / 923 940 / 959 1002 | 1.8 yr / 3.22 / 3.02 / 3.56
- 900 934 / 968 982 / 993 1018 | -1.0 yr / 3.05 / 3.58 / 3.5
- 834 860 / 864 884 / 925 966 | -1.0 yr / 3.05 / 3.23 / 3.13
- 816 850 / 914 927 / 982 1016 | 1.1 yr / 3.03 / 3.03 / 3.56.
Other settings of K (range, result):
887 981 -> 2.89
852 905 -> 2.97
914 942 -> 2.9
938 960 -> 2.92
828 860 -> 2.71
